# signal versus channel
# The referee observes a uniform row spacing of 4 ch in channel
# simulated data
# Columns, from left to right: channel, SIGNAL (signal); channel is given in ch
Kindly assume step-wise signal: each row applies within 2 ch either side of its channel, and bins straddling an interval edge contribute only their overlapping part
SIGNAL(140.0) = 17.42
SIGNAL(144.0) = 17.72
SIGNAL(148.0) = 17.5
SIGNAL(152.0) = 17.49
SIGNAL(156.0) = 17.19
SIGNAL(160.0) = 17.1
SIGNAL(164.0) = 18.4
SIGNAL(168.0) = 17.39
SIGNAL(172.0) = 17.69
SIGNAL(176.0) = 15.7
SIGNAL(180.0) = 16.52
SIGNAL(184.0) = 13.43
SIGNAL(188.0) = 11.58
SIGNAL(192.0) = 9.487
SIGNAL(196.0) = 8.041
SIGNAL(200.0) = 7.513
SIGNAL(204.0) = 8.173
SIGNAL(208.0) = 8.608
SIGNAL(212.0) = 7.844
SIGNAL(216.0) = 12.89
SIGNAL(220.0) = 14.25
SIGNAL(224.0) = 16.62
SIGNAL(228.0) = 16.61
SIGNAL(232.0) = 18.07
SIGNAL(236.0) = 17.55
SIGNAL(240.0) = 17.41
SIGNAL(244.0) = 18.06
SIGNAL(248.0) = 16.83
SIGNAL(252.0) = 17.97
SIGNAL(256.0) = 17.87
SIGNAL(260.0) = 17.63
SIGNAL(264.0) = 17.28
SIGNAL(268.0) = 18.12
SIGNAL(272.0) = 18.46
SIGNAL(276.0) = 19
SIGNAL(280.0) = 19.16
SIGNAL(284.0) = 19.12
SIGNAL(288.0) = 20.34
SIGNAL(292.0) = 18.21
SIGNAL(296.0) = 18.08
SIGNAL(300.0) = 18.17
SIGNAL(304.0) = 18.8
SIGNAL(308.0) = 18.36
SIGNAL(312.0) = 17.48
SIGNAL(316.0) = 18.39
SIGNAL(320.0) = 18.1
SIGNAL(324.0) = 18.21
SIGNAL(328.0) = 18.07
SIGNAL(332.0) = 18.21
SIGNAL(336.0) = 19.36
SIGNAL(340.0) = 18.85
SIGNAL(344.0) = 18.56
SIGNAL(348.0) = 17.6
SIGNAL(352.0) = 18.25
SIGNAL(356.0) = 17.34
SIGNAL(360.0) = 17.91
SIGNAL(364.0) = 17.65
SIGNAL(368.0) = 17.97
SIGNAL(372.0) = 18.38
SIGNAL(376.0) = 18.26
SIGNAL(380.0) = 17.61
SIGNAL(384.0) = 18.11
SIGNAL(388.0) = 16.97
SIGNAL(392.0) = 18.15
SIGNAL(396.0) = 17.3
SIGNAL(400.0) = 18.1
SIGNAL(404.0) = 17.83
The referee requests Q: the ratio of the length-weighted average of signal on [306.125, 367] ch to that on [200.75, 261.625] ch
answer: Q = 1.22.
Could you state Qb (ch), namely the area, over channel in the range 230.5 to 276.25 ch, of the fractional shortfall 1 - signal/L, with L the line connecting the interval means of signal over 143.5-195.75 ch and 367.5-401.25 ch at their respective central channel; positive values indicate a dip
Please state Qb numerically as -3.6 ch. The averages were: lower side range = 15.6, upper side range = 17.9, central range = 17.8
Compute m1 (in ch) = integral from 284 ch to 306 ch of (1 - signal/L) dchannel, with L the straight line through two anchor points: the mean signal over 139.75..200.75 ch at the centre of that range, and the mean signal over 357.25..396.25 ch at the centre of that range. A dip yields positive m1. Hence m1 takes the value -2.6 ch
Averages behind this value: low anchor 15.1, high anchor 17.8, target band 18.8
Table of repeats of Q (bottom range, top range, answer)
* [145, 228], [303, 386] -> 1.32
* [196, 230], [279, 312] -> 1.65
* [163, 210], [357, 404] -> 1.42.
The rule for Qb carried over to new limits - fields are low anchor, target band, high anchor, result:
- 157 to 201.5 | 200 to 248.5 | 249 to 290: 6.94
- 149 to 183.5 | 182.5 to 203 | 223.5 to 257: 8.76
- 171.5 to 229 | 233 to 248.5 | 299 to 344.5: -3.67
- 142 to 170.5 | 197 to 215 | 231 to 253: 9.50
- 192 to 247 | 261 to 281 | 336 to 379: -4.43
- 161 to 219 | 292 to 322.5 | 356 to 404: -4.67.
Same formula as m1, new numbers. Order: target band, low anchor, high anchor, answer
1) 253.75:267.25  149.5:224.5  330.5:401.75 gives -2.1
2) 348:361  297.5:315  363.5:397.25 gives 0.1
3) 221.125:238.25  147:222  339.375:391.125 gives -2.9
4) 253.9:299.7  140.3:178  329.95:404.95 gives -1.9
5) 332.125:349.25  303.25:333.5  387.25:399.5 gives -0.6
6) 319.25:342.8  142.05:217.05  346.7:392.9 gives -2.1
